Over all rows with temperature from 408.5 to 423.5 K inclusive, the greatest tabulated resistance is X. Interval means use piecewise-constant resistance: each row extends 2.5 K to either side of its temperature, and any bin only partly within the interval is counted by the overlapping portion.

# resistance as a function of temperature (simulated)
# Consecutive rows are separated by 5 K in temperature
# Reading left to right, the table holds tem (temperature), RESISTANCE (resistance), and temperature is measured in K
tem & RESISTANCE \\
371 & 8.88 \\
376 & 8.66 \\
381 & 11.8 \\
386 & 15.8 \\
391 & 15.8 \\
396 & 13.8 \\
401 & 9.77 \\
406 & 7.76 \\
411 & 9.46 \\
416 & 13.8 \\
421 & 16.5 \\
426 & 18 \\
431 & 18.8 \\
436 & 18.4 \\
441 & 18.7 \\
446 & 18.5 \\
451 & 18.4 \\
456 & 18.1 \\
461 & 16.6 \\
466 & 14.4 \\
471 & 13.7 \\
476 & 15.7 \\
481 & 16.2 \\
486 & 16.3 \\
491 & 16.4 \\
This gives 16.5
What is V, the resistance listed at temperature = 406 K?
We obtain 7.76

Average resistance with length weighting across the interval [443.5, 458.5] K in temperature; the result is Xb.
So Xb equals 18.3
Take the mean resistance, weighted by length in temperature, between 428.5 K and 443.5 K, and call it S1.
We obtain 18.6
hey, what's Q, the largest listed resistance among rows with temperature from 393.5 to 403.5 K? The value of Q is 13.8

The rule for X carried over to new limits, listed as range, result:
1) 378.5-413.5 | 15.8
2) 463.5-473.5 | 14.4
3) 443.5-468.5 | 18.5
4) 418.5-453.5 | 18.8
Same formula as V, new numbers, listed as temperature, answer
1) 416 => 13.8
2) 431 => 18.8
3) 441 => 18.7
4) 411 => 9.46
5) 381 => 11.8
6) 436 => 18.4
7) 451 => 18.4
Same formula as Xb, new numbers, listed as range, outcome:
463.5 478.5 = 14.6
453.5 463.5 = 17.4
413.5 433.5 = 16.8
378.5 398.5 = 14.3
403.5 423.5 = 11.9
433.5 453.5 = 18.5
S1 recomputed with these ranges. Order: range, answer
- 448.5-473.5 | 16.2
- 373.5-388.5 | 12.1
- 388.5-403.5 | 13.1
